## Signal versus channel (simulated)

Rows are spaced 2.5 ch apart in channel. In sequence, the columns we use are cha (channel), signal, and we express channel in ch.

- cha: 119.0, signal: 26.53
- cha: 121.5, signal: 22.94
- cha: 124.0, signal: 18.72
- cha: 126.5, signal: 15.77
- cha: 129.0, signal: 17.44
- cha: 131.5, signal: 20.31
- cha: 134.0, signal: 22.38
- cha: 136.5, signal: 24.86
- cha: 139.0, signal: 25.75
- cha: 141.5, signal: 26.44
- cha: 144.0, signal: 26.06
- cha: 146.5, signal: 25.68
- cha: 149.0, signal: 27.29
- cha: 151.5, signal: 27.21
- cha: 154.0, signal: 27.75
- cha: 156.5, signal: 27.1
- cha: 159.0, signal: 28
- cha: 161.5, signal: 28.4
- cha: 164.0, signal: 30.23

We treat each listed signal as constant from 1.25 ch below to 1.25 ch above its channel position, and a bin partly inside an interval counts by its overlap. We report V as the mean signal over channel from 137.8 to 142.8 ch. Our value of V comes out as 26.1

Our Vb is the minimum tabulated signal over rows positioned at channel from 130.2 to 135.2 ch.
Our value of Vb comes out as 20.31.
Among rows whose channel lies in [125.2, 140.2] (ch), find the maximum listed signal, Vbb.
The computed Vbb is 25.75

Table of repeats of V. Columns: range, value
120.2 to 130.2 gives 18.8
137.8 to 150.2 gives 26.2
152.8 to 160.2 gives 27.6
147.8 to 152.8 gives 27.3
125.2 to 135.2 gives 19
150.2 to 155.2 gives 27.5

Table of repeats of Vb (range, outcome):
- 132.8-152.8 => 22.38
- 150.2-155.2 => 27.21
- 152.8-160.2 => 27.1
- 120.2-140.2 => 15.77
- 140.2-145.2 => 26.06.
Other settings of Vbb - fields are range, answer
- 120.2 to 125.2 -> 22.94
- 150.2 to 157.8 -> 27.75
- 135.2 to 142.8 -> 26.44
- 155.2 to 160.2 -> 28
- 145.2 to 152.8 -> 27.29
